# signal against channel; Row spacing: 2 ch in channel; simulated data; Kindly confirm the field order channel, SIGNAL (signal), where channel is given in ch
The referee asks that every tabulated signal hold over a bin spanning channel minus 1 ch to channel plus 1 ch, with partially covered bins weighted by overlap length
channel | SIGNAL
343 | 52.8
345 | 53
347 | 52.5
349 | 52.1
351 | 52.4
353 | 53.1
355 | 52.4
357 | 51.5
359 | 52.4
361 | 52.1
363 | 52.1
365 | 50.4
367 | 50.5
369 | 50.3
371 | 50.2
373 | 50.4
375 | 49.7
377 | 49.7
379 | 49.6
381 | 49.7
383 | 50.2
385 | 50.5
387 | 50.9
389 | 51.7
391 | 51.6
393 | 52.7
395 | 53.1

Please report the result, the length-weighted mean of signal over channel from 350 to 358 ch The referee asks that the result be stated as 52.4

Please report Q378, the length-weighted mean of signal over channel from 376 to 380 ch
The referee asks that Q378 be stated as 49.7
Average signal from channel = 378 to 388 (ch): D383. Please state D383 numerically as 50.2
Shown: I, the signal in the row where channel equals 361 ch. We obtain 52.1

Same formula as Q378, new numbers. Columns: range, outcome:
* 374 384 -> 49.8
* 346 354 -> 52.5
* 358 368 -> 51.5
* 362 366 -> 51.2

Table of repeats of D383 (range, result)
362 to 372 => 50.7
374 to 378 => 49.7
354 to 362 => 52.1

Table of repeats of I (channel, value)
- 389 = 51.7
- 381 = 49.7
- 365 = 50.4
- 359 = 52.4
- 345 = 53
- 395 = 53.1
